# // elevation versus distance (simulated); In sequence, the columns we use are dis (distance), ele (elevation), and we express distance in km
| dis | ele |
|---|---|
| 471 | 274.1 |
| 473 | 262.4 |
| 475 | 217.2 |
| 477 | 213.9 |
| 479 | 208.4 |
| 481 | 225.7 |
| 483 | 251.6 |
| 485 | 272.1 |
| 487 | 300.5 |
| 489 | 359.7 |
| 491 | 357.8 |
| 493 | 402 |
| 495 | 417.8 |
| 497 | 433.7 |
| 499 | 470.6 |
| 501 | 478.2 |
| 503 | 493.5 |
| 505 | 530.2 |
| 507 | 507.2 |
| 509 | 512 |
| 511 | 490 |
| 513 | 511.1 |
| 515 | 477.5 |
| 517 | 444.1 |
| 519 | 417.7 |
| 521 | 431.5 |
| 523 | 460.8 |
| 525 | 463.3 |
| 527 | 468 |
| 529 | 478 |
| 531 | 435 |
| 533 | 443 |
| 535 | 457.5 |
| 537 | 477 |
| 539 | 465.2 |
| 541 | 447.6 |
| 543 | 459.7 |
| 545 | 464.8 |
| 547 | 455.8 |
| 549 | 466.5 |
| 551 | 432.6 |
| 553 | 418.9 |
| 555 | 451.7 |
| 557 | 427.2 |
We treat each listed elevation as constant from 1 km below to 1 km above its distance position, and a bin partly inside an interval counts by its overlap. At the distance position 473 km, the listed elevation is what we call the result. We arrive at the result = 262.4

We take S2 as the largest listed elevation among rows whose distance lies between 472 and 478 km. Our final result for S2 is 262.4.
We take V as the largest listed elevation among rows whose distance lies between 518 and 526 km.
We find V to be 463.3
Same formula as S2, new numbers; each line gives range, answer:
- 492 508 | 530.2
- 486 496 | 417.8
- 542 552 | 466.5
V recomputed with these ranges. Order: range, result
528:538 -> 478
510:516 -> 511.1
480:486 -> 272.1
